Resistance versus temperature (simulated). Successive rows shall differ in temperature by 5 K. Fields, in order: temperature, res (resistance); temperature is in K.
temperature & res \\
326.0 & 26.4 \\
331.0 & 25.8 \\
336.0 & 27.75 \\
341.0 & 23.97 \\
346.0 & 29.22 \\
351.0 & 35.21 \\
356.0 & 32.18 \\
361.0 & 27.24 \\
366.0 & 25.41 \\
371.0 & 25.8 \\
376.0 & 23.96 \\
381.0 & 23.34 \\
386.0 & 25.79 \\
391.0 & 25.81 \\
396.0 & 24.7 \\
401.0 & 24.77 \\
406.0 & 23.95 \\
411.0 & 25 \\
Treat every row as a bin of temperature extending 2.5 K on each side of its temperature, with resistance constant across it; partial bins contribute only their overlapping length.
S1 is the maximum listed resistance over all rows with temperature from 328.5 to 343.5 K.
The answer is 27.75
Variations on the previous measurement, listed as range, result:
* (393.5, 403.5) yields 24.77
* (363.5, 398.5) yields 25.81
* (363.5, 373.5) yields 25.8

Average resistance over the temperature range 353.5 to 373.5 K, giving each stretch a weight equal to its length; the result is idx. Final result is 27.7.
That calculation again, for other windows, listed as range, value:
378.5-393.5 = 25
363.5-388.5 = 24.9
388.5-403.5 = 25.1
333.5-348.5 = 27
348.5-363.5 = 31.5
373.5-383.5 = 23.6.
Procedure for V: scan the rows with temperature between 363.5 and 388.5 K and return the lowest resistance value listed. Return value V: 23.34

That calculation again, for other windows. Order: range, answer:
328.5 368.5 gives 23.97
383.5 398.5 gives 24.7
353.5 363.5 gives 27.24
